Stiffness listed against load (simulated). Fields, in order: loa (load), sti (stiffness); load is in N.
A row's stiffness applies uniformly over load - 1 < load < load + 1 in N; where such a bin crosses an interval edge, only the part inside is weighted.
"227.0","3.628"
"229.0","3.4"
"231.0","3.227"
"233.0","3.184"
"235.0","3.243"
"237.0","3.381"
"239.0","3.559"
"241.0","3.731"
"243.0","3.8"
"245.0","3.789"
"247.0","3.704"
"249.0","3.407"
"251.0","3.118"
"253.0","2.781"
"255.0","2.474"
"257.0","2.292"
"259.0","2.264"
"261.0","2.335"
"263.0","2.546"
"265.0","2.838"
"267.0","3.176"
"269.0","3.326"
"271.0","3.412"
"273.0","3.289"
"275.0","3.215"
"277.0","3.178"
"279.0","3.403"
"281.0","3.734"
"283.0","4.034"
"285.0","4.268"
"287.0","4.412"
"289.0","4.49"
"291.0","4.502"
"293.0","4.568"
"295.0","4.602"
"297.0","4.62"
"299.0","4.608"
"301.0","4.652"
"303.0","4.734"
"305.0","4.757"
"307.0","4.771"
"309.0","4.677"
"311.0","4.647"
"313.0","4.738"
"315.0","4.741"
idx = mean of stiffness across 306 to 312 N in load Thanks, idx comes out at 4.7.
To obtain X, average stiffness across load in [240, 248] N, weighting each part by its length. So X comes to 3.76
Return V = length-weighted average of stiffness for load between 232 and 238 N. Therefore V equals 3.27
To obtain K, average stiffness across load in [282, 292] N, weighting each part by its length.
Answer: 4.34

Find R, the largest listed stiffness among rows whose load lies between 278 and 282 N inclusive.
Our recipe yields 3.734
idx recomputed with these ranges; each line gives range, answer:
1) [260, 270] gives 2.84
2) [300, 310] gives 4.72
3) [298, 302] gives 4.63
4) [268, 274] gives 3.34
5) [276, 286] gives 3.72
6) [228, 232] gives 3.31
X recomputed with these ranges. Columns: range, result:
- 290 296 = 4.56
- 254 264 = 2.38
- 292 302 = 4.61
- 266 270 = 3.25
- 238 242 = 3.65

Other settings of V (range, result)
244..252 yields 3.5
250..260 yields 2.59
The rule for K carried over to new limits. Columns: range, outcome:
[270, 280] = 3.3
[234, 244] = 3.54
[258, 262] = 2.3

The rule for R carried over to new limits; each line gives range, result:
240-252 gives 3.8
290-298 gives 4.62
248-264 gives 3.407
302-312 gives 4.771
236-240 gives 3.559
